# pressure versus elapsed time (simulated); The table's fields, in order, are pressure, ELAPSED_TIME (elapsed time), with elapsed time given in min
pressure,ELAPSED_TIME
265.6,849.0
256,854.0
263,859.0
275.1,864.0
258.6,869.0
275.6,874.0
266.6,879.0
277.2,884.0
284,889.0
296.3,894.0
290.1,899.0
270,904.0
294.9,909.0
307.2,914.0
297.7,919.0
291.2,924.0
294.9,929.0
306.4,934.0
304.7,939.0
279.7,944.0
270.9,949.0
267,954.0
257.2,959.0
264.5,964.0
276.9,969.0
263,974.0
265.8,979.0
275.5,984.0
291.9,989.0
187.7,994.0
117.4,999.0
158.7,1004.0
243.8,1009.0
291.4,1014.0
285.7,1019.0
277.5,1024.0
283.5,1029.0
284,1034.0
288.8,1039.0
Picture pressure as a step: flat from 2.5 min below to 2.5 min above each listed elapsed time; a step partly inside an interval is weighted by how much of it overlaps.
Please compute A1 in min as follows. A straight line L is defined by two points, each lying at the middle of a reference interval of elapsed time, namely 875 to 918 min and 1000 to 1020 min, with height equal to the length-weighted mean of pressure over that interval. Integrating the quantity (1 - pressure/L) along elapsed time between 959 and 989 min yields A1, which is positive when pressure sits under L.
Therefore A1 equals -2.5 min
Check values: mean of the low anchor 286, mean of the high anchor 232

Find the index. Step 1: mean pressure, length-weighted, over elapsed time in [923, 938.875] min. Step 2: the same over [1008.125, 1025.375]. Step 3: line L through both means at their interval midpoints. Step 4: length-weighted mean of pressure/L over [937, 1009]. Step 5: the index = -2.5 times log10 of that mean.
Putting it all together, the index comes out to 0.17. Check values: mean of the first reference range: 299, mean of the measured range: 248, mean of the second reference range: 277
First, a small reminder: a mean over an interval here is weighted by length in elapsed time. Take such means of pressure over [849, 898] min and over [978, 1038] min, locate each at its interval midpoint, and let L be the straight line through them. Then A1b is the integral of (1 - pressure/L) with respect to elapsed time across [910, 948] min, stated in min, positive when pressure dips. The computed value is -4.9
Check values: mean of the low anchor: 273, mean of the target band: 296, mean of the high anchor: 247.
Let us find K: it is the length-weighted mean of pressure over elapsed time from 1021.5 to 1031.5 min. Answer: 280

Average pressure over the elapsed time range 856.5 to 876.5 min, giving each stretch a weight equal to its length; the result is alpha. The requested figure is 268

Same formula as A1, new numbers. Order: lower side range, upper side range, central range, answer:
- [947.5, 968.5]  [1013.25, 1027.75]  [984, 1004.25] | 5.34 min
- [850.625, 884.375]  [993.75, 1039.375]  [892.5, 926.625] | -4.27 min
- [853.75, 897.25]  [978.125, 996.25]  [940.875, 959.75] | -0.70 min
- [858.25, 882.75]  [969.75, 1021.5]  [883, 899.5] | -1.48 min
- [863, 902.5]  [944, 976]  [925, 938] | -1.37 min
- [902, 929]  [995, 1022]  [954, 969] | -0.50 min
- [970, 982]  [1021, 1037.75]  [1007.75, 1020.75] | 0.10 min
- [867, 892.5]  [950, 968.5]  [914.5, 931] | -1.66 min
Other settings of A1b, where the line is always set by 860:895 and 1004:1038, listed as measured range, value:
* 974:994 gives 0.5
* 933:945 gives -1.1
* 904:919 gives -1.2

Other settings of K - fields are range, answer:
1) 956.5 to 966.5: 261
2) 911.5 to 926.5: 299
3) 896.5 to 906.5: 280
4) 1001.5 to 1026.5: 251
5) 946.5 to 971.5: 267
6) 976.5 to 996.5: 255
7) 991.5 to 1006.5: 155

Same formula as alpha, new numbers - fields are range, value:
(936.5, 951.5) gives 285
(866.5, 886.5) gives 270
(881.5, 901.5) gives 287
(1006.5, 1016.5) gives 268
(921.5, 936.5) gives 298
